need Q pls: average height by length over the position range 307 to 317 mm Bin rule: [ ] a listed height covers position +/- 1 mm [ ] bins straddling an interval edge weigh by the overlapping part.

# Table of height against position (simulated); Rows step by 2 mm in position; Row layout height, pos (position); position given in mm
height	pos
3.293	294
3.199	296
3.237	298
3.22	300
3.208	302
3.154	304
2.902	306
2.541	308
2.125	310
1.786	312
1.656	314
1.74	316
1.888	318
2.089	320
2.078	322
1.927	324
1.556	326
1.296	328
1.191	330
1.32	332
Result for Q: 1.97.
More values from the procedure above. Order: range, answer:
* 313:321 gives 1.84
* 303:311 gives 2.68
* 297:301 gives 3.23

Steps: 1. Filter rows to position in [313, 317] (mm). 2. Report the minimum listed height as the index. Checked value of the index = 1.656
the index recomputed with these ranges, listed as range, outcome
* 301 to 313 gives 1.786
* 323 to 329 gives 1.296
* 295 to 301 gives 3.199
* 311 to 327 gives 1.556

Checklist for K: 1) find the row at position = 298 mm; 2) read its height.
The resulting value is 3.237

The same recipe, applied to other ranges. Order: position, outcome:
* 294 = 3.293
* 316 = 1.74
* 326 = 1.556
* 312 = 1.786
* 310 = 2.125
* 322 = 2.078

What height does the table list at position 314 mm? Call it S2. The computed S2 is 1.656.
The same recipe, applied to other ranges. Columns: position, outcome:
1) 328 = 1.296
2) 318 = 1.888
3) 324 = 1.927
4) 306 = 2.902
